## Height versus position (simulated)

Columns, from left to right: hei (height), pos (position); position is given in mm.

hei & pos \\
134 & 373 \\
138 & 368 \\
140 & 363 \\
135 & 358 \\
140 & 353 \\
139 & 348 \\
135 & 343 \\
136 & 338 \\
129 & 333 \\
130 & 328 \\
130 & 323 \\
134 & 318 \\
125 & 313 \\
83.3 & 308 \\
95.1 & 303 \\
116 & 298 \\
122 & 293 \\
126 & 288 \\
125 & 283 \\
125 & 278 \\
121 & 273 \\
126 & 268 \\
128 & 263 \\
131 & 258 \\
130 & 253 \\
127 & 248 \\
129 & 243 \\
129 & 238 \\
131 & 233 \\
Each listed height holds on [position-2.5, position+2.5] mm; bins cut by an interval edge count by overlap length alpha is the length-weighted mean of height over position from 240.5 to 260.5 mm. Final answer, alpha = 129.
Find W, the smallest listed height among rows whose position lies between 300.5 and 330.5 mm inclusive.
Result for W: 83.3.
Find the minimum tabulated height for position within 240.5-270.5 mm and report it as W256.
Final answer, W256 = 126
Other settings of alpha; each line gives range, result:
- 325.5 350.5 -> 134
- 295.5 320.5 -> 111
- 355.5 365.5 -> 138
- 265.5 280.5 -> 124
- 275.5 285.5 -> 125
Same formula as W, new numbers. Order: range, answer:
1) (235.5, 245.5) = 129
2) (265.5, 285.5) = 121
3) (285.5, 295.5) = 122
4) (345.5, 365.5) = 135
